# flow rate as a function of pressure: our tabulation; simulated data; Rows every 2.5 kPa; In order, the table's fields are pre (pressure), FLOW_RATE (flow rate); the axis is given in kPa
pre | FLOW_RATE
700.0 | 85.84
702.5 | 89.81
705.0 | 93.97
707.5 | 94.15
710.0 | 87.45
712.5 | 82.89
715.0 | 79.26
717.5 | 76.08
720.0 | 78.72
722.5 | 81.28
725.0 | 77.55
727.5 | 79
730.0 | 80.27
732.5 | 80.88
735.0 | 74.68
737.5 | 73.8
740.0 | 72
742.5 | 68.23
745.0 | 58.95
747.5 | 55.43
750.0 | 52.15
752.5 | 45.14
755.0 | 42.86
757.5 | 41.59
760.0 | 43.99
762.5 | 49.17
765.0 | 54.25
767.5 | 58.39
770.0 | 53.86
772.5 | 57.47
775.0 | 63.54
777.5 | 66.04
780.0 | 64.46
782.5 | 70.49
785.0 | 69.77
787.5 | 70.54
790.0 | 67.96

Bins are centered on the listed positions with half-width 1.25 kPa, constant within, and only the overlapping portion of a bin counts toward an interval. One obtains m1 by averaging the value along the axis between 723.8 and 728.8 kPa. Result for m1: 78.3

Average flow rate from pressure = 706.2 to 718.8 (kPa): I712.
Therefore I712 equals 84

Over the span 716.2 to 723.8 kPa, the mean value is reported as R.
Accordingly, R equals 78.7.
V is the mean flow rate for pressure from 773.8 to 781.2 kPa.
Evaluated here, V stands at 64.7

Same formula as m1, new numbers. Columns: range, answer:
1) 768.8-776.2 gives 58.3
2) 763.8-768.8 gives 56.3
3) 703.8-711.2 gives 91.9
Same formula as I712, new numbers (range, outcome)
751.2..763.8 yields 44.6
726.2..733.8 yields 80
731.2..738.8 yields 76.4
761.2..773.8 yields 54.6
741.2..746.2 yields 63.7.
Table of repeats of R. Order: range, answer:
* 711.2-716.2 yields 81.2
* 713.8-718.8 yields 77.7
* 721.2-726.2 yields 79.4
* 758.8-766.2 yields 49.1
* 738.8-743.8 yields 70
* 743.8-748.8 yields 57.1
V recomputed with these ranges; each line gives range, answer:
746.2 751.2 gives 53.9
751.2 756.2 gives 44.1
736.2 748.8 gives 65.7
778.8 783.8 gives 67.5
